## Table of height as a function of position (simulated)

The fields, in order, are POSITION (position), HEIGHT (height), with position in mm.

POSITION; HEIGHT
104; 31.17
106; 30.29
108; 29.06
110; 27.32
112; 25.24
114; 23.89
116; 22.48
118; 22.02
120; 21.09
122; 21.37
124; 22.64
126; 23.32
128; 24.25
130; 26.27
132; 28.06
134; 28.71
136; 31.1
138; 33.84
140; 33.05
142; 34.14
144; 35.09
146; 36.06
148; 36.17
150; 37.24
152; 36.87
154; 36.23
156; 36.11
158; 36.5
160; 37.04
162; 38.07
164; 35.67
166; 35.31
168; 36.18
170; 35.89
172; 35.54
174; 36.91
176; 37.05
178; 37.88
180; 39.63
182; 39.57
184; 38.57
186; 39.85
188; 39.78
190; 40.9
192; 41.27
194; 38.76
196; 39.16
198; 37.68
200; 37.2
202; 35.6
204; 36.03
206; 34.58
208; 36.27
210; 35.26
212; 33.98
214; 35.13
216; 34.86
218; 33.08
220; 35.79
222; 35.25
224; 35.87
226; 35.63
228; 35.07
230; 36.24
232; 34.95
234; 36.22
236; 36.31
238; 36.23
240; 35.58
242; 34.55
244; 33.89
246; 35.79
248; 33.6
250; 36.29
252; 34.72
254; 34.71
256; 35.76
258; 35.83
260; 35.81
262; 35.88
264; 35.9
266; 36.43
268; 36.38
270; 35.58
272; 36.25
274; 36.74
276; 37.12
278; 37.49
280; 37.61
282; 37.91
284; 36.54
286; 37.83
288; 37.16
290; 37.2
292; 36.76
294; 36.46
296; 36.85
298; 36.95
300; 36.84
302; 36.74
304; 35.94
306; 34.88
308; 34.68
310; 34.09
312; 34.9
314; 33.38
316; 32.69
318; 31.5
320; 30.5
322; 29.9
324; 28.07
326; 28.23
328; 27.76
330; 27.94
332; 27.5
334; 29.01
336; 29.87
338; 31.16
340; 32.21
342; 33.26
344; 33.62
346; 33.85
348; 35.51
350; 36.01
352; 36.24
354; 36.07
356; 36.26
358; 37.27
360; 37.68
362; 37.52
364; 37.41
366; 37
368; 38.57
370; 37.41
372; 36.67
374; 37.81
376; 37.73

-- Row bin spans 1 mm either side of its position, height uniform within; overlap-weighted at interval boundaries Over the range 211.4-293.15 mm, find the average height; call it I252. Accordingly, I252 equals 35.9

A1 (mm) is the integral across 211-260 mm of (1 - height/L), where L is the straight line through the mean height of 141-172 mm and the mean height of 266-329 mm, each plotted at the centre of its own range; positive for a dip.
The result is 0.3 mm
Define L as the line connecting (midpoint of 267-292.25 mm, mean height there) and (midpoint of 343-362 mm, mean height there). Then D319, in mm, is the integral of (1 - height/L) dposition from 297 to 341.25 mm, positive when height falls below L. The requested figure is 5.3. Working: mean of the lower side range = 37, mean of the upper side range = 35.9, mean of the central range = 32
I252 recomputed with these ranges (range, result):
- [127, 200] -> 35.9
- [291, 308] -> 36.3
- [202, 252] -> 35.3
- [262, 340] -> 34.2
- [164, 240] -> 36.7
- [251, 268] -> 35.7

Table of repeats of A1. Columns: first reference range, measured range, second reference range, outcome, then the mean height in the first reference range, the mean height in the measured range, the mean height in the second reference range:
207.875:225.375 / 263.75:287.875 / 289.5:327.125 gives -1.8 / 35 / 36.9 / 34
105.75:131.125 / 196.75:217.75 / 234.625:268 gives -2.5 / 24.4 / 35.6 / 35.5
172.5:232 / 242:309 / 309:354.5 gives -4.2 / 36.9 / 36.2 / 31.8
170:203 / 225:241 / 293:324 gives 0.4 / 38.4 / 35.8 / 34.2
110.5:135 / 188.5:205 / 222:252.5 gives -3.7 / 24.2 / 38.4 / 35.4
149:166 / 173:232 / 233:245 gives -1.6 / 36.6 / 37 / 35.5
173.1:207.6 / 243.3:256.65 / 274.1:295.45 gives 0.9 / 38.2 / 35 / 37.2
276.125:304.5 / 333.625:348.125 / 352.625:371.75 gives 1.9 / 37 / 32.3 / 37.2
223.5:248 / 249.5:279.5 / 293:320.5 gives -0.8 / 35.4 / 36.1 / 34.8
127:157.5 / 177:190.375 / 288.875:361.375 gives -2.5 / 32.9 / 39.4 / 33.6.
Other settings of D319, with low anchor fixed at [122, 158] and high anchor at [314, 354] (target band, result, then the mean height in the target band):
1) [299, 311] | -1.5 mm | 35.5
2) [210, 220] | -0.9 mm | 34.5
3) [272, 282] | -1.8 mm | 37.2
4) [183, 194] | -2.9 mm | 40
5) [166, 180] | -2.3 mm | 36.7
